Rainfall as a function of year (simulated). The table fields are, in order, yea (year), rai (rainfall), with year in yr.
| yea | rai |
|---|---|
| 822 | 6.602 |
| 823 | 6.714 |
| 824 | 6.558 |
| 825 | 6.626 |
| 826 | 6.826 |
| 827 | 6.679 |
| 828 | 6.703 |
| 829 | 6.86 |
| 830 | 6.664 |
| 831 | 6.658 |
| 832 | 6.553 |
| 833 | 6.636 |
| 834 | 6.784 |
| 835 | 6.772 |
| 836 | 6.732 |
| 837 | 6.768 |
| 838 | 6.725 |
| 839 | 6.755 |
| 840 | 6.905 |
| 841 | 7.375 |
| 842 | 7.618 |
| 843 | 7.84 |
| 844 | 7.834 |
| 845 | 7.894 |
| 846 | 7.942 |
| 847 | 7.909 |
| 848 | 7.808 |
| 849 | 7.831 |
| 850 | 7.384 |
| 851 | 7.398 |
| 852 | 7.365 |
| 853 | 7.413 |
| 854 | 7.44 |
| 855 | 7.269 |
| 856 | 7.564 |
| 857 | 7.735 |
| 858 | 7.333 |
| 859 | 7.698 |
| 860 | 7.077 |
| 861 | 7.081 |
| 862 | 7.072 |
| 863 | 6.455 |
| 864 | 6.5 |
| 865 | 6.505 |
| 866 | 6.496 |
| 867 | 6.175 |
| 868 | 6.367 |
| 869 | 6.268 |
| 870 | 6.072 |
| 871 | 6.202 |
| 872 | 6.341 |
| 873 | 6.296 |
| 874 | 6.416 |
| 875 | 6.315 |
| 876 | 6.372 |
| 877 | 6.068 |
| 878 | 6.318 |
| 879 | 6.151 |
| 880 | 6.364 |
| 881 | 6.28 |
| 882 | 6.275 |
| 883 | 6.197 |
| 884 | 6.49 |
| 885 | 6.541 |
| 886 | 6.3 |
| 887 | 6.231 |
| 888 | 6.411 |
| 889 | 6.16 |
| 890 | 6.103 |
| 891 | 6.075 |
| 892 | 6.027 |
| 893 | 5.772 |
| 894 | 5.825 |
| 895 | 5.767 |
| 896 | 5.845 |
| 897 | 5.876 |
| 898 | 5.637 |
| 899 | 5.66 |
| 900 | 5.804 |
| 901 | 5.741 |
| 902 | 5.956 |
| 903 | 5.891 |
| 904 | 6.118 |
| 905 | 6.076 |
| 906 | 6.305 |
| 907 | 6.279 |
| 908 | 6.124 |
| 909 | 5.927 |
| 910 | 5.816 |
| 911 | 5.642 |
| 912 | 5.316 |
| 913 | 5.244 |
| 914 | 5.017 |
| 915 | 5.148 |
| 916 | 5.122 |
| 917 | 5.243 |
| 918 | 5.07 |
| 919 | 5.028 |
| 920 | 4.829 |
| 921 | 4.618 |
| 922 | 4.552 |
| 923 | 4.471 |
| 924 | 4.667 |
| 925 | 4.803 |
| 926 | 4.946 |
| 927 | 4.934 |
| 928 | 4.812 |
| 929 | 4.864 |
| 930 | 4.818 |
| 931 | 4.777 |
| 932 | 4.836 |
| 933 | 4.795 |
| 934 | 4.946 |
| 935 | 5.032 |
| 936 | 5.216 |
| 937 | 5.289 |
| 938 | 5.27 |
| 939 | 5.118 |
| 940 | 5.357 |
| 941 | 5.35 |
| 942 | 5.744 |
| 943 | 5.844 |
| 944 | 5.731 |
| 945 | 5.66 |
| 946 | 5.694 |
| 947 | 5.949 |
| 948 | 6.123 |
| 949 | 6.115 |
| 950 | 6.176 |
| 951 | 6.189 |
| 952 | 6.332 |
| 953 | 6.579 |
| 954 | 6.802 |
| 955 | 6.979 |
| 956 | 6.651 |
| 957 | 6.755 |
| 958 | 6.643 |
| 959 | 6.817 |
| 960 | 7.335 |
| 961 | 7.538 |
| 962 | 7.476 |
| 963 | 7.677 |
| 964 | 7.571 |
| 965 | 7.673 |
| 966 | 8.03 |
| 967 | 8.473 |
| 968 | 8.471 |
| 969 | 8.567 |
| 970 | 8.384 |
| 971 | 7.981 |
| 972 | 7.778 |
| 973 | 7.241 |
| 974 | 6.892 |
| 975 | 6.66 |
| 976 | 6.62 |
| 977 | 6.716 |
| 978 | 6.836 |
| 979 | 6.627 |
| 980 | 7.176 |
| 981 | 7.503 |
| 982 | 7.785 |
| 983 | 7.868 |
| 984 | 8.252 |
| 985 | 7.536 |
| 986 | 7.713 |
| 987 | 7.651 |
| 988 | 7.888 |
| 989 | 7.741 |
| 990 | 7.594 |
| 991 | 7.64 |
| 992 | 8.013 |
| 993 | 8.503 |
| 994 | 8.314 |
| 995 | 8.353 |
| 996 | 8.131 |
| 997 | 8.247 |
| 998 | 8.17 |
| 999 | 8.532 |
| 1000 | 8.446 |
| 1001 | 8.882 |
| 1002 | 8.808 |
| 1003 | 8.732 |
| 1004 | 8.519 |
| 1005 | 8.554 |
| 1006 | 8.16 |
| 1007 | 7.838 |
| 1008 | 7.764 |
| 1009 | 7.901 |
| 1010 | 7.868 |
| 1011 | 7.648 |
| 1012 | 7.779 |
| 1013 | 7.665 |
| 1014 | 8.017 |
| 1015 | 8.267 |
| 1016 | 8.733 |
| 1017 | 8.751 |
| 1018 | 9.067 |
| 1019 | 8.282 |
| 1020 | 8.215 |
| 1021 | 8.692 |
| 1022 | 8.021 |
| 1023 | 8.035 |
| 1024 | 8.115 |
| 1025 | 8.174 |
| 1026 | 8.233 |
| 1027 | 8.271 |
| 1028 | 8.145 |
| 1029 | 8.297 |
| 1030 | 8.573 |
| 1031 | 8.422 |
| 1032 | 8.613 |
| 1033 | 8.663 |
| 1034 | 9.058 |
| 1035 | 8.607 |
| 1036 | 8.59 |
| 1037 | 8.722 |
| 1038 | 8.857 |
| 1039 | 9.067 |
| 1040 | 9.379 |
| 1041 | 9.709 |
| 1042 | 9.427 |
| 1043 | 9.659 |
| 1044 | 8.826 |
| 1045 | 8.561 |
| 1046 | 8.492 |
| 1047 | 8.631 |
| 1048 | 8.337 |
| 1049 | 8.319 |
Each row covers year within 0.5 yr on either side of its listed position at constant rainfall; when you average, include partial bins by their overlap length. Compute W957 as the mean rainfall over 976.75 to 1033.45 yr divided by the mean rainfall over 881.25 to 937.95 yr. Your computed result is 1.5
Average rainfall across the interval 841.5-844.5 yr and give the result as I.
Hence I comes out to 7.76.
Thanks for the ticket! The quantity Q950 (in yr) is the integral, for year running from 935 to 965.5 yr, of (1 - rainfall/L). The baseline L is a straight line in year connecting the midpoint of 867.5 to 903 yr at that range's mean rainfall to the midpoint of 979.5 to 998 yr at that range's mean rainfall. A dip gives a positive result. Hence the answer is 4.0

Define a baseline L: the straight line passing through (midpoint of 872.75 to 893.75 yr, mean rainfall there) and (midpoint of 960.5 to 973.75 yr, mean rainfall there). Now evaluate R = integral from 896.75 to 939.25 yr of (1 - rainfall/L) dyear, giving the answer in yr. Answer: 9.9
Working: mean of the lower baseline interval 6.24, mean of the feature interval 5.29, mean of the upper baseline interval 7.89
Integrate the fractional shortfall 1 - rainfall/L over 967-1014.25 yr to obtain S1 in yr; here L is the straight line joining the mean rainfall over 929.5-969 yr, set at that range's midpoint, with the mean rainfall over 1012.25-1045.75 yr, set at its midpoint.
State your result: -2.6 yr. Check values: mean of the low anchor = 6.28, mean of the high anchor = 8.59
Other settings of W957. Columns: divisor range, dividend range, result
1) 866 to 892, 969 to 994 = 1.21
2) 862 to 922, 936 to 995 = 1.18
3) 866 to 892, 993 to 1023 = 1.32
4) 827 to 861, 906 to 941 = 0.71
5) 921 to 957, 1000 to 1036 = 1.52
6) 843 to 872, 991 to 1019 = 1.16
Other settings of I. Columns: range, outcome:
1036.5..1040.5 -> 9.01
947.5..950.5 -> 6.14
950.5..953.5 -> 6.37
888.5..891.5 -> 6.11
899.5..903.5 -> 5.85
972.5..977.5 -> 6.83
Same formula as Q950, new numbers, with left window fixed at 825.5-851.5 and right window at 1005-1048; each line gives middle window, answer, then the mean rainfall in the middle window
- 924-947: 7.8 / 5.18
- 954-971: 1.0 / 7.55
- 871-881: 1.5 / 6.29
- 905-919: 3.8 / 5.56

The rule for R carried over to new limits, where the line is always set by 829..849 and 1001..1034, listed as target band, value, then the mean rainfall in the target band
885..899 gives 2.8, 6.01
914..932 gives 6.6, 4.87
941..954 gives 3.0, 6.02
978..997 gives 0.8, 7.78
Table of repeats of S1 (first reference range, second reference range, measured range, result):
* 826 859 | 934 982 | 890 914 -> 3.81 yr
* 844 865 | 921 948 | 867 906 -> 2.18 yr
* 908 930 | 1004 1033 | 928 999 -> -3.51 yr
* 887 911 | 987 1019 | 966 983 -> 0.16 yr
